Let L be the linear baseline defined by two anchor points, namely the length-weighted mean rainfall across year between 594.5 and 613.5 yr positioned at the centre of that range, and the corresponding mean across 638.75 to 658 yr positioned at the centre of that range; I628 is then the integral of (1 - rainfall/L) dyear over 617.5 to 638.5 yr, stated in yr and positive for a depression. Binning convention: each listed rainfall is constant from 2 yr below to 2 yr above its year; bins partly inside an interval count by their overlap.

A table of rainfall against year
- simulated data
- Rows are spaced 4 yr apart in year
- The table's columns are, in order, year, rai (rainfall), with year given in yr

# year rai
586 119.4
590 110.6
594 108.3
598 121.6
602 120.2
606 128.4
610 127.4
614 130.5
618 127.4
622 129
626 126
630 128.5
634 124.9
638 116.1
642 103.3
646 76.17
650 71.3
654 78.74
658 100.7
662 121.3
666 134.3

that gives -4.56 yr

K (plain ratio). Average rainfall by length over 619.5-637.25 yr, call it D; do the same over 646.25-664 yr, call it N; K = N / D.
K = 0.72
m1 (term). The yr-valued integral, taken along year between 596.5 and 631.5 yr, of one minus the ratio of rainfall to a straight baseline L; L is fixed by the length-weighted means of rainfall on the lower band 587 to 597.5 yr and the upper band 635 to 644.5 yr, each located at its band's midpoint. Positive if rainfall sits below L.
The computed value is -4.9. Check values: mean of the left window 112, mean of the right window 110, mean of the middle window 127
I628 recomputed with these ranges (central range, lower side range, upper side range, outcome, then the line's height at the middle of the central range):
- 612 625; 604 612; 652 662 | -0.8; 121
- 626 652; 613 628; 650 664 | 1.8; 112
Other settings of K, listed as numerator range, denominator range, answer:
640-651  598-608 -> 0.68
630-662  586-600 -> 0.87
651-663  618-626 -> 0.75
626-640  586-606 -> 1.06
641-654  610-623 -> 0.63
